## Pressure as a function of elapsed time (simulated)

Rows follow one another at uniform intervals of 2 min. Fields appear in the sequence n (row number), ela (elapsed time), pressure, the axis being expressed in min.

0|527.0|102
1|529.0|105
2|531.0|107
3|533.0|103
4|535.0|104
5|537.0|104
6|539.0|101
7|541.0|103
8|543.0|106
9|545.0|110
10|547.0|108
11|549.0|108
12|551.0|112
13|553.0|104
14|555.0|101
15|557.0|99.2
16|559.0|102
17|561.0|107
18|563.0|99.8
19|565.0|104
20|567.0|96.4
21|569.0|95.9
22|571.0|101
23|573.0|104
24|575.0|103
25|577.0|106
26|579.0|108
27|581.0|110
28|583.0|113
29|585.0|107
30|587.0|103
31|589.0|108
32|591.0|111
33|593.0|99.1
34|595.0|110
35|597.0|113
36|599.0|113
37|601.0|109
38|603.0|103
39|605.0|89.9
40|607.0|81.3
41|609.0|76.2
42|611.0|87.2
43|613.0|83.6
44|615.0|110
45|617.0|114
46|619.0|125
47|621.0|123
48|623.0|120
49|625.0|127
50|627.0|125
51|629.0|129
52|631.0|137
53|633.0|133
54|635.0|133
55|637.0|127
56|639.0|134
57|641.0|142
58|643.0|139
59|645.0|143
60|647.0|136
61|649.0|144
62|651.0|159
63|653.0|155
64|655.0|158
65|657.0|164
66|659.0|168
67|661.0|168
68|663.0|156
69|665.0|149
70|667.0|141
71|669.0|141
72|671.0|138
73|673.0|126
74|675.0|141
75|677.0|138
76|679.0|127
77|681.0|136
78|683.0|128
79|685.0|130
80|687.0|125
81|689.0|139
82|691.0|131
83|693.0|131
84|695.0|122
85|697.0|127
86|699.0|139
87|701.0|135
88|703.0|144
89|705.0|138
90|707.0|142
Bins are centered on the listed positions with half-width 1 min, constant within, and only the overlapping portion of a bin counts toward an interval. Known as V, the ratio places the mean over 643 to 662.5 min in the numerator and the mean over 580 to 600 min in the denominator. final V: 1.4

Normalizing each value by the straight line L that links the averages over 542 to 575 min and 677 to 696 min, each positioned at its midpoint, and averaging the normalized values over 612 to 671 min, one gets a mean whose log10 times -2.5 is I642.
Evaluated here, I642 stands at -0.14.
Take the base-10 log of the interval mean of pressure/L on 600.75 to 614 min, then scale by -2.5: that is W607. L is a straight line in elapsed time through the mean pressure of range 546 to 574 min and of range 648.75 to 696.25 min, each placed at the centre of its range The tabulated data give 0.32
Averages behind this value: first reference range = 103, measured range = 89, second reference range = 142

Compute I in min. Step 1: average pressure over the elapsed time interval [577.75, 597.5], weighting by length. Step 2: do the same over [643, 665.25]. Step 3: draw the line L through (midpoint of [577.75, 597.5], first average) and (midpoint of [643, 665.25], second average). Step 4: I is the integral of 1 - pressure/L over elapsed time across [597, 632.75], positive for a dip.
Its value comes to 4.95 min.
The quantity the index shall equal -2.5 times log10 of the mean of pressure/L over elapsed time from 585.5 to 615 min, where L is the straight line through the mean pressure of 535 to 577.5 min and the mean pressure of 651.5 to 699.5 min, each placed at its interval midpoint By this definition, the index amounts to 0.18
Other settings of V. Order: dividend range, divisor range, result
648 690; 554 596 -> 1.39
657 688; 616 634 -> 1.12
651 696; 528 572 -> 1.37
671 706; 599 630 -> 1.24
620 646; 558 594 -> 1.26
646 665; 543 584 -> 1.49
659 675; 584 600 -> 1.36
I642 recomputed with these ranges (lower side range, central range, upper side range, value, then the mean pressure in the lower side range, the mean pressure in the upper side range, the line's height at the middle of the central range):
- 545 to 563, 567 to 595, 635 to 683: 0.10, 105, 144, 115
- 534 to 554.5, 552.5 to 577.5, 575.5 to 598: 0.05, 106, 108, 107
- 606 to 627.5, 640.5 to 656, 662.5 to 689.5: -0.20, 106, 136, 122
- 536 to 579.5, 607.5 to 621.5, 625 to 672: 0.26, 104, 144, 129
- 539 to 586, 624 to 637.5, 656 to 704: -0.05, 105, 139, 125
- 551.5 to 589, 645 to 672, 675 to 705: -0.21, 104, 133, 125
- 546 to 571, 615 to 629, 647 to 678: 0.08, 103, 149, 131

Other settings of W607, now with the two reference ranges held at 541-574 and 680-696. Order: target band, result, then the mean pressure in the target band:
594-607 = 0.080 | 104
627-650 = -0.131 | 136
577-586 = -0.006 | 109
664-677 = -0.103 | 139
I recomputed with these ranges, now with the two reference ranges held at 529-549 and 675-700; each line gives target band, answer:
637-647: -1.17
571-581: 0.58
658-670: -2.50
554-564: 0.64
